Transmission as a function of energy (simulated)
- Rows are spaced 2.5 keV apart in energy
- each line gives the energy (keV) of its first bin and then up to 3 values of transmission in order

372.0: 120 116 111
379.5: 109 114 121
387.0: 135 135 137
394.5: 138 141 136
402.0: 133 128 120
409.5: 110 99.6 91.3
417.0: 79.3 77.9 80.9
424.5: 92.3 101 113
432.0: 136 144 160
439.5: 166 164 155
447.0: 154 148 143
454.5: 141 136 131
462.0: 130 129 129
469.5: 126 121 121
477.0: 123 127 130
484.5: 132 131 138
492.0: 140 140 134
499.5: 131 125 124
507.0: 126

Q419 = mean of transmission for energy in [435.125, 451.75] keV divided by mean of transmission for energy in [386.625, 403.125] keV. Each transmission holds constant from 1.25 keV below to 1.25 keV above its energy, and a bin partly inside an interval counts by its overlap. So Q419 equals 1.1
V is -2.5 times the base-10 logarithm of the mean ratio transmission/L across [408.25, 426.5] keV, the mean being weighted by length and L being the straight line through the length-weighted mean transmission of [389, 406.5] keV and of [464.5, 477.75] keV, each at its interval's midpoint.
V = 0.41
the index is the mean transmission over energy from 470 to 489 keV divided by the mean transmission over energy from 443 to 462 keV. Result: 0.89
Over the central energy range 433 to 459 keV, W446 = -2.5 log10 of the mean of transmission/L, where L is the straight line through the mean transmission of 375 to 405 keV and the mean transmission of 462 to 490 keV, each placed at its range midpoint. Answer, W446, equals -0.18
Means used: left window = 128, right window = 128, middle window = 150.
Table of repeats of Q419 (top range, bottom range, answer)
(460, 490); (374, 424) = 1.11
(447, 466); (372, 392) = 1.14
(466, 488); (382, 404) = 0.95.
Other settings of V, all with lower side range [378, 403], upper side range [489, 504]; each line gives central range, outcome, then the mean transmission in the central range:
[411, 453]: 0.06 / 124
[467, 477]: 0.08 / 124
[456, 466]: 0.01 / 131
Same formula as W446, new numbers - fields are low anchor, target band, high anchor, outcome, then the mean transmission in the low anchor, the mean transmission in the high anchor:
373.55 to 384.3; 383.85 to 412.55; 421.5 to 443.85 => -0.08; 113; 131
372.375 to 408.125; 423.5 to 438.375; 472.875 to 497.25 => 0.03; 127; 131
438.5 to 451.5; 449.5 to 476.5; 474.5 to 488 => 0.09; 156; 128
